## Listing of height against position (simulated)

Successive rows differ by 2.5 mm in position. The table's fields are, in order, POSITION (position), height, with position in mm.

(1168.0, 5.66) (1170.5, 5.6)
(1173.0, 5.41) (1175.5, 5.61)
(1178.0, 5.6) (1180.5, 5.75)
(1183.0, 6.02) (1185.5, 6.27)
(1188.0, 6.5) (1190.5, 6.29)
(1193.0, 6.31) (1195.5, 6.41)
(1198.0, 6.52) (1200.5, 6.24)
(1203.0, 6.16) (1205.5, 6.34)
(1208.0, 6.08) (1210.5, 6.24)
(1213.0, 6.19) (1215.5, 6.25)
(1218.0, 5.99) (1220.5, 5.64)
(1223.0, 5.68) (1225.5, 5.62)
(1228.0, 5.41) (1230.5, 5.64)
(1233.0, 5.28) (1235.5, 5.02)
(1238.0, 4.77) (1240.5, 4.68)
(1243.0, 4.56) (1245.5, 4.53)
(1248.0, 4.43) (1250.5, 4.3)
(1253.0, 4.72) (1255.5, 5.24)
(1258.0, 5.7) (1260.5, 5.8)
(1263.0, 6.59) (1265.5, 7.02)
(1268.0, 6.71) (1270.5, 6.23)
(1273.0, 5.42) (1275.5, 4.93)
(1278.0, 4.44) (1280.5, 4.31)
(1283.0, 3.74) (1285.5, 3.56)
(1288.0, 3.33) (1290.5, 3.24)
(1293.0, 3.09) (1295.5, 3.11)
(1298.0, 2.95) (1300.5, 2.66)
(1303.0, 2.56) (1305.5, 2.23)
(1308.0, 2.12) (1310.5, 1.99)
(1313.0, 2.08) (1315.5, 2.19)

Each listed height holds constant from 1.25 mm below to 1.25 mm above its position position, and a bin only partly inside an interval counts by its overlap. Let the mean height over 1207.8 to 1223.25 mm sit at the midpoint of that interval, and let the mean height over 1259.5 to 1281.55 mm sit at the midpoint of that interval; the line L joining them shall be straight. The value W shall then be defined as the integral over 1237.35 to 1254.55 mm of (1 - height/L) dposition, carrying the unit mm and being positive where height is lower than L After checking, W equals 3.8 mm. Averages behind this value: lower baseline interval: 6.03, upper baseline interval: 5.73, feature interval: 4.57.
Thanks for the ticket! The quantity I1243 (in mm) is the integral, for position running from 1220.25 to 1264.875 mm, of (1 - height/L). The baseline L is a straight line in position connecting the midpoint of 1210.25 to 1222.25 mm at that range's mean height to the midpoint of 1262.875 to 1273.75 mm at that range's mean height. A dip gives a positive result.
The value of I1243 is 7.2 mm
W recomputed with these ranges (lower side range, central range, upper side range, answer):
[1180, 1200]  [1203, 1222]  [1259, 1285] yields -0.1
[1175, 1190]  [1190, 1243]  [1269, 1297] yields -4.3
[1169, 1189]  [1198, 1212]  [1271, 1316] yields -2.6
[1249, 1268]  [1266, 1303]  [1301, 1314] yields -2.0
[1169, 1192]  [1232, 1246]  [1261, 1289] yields 1.6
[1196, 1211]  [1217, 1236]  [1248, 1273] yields 1.6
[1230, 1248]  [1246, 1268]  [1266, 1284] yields -2.0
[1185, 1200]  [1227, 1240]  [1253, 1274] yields 2.1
